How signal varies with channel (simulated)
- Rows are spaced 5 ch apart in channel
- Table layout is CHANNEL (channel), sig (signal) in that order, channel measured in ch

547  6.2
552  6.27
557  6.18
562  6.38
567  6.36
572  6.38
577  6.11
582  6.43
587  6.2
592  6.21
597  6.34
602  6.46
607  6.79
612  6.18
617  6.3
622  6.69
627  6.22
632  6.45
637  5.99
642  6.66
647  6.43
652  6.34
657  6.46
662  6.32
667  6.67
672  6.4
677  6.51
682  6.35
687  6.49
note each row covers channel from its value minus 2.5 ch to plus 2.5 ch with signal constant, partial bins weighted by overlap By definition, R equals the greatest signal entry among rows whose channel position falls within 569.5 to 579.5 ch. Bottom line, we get 6.38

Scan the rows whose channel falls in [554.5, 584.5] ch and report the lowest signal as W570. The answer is 6.11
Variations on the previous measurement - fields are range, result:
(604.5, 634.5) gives 6.18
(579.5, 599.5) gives 6.2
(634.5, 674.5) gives 5.99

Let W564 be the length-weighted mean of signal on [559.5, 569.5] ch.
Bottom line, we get 6.37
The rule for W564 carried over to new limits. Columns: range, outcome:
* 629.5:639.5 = 6.22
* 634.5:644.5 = 6.33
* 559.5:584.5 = 6.33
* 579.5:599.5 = 6.29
